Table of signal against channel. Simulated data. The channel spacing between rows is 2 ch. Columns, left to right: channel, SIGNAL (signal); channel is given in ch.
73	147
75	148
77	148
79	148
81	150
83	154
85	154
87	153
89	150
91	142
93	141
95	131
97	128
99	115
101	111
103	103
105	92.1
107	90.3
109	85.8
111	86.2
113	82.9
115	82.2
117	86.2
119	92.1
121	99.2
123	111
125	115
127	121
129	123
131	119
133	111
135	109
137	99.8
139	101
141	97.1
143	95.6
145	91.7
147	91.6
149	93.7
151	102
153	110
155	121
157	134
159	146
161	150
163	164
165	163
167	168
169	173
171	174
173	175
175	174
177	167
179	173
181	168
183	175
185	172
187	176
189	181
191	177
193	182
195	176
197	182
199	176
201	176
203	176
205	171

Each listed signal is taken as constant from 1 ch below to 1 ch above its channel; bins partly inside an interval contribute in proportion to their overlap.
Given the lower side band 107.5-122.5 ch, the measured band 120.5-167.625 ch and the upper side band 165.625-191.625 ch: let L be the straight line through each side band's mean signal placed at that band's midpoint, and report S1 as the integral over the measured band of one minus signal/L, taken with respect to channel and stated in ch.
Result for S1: 3.1 ch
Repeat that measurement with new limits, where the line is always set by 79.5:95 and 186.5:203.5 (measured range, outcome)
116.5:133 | 5.1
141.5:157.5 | 6.0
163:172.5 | 0.1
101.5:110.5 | 3.5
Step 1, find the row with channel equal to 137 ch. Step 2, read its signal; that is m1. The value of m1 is 99.8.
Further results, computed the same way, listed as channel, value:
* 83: 154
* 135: 109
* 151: 102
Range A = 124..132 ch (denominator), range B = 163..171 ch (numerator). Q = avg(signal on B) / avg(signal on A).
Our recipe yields 1.41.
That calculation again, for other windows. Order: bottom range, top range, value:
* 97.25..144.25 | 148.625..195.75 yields 1.56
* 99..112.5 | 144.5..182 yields 1.51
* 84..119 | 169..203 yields 1.55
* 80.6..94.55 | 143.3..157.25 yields 0.70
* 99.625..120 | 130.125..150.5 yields 1.10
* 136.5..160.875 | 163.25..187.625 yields 1.58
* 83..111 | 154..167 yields 1.21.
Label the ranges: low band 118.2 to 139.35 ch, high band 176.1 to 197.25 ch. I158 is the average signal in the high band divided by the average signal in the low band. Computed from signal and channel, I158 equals 1.60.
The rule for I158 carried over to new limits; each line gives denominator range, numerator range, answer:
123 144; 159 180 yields 1.53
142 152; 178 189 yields 1.83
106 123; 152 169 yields 1.63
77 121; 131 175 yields 1.08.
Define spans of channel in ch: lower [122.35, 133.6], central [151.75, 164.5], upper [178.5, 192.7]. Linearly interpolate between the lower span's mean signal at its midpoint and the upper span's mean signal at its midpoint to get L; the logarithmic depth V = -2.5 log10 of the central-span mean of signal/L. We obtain 0.08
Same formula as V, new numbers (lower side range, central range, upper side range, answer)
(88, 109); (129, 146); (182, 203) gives 0.341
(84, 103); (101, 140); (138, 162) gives 0.214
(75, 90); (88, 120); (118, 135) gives 0.229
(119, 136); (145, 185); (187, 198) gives 0.033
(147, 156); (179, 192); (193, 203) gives -0.109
